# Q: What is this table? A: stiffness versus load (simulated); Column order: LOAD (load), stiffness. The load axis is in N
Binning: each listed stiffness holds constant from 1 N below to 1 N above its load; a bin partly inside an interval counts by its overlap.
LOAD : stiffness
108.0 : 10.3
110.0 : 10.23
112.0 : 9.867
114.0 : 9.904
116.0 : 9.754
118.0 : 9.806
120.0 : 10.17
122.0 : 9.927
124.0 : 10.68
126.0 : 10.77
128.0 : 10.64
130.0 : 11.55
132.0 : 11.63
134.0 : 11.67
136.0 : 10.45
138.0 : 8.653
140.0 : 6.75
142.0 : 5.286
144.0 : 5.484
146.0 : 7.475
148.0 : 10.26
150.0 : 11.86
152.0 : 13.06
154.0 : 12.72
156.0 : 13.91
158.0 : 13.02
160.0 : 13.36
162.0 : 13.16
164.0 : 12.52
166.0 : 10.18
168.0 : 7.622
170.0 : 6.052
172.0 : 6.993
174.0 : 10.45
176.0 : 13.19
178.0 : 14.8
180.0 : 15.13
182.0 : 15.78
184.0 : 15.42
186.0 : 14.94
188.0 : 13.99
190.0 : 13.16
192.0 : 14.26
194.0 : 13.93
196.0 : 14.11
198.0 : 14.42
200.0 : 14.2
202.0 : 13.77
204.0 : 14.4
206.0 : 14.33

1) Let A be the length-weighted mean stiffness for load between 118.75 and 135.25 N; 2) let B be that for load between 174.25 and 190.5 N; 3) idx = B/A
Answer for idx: 1.3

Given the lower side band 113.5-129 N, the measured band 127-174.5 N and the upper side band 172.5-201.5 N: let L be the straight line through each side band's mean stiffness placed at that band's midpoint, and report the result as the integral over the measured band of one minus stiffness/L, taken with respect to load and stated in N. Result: 6.7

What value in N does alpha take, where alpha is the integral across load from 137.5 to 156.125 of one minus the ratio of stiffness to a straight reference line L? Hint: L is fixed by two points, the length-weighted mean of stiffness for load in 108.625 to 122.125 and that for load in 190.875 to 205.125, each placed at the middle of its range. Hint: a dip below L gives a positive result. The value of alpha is 3.6 N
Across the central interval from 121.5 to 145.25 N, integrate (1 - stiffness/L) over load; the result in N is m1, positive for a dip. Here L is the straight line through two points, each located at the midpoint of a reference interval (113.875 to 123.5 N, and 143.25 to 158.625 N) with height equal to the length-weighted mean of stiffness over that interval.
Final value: 2.2 N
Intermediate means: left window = 9.95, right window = 11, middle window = 9.43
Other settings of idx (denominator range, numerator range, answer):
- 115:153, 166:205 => 1.32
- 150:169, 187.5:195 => 1.14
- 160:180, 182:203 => 1.31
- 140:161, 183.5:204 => 1.36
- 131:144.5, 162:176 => 1.10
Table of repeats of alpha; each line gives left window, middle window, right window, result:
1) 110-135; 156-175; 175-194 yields 3.8 N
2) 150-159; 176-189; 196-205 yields -1.1 N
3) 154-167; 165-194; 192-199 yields 2.6 N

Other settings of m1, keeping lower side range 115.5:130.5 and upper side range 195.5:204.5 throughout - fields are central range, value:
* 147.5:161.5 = -0.9 N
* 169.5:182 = 1.3 N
